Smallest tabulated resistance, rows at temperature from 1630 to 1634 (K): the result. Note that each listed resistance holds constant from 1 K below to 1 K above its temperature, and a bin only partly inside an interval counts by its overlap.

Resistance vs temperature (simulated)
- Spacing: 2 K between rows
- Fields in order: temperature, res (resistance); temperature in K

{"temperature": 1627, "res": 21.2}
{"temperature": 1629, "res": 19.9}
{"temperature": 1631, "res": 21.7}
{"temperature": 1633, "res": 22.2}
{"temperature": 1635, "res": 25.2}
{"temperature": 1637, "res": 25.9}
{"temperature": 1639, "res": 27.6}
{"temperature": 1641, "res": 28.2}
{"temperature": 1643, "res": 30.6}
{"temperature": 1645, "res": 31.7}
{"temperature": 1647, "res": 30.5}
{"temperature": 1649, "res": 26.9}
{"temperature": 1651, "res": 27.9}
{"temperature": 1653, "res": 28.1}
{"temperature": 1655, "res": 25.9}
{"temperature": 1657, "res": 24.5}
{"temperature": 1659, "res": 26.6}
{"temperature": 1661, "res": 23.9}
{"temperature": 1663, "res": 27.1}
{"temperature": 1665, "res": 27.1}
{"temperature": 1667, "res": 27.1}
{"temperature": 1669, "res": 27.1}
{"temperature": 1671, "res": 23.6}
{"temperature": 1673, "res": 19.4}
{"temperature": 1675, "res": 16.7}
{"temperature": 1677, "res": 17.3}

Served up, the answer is 21.7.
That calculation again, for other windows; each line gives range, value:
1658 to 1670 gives 23.9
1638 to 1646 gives 27.6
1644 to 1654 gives 26.9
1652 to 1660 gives 24.5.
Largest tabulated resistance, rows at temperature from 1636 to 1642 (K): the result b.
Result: 28.2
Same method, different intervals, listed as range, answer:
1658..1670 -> 27.1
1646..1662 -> 30.5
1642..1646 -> 31.7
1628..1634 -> 22.2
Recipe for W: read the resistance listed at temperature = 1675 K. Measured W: 16.7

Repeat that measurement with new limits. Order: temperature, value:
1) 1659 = 26.6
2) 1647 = 30.5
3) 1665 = 27.1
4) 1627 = 21.2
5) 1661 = 23.9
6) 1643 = 30.6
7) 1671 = 23.6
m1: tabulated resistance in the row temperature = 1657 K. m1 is 24.5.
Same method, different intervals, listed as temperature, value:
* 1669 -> 27.1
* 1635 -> 25.2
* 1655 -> 25.9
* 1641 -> 28.2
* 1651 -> 27.9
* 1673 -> 19.4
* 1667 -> 27.1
